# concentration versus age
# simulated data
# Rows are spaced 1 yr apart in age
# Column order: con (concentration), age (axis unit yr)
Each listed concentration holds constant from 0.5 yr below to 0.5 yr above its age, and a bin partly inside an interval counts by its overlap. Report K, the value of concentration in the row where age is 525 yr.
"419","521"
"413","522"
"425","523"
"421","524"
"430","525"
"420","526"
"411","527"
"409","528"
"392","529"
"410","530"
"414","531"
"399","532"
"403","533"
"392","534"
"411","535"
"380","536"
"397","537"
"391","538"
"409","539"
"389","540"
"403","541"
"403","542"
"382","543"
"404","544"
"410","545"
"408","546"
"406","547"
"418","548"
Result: 430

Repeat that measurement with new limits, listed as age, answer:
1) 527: 411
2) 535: 411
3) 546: 408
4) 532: 399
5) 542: 403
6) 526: 420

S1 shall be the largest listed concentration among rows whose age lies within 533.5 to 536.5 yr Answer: 411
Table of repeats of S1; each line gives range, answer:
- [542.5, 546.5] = 410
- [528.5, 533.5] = 414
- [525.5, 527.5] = 420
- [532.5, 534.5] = 403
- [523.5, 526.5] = 430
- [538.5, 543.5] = 409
